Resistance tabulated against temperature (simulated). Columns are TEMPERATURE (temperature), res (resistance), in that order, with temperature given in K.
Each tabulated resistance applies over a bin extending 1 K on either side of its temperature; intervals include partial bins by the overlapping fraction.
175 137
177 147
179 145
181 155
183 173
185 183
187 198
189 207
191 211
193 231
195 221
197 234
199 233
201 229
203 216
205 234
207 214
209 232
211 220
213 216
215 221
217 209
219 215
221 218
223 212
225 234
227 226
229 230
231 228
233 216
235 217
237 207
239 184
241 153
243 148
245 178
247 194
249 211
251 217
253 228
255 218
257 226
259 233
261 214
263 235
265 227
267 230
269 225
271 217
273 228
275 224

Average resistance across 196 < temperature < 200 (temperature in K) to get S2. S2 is 234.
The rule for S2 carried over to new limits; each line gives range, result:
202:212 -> 223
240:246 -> 160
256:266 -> 227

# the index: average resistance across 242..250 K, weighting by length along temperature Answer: 183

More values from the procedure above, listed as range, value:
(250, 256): 221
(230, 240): 210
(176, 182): 149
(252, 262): 224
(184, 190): 196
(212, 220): 215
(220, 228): 222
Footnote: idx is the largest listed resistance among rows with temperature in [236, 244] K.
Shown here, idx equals 207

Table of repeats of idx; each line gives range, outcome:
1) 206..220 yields 232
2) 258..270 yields 235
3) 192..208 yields 234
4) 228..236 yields 230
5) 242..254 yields 228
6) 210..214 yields 220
